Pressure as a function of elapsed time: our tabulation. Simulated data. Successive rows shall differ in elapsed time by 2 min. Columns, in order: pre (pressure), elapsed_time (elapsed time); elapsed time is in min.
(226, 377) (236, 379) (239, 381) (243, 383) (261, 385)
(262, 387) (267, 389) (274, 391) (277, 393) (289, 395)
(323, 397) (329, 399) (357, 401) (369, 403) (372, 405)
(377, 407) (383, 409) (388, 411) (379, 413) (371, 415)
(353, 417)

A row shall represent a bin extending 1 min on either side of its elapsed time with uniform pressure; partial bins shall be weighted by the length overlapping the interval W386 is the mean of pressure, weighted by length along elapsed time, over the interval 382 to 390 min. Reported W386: 258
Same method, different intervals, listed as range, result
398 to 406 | 357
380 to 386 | 248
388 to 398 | 286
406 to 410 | 380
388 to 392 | 270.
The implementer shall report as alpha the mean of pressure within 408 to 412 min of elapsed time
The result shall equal 386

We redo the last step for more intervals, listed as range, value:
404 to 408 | 374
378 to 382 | 238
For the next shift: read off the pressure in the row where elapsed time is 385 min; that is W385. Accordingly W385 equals 261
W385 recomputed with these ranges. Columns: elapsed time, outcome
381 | 239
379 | 236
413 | 379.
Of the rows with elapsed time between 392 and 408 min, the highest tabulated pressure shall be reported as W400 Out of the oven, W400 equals 377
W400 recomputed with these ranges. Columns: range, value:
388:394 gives 277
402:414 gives 388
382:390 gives 267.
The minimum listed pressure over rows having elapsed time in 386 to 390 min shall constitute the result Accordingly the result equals 262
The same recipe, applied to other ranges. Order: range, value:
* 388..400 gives 267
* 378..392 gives 236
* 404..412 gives 372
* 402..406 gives 369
